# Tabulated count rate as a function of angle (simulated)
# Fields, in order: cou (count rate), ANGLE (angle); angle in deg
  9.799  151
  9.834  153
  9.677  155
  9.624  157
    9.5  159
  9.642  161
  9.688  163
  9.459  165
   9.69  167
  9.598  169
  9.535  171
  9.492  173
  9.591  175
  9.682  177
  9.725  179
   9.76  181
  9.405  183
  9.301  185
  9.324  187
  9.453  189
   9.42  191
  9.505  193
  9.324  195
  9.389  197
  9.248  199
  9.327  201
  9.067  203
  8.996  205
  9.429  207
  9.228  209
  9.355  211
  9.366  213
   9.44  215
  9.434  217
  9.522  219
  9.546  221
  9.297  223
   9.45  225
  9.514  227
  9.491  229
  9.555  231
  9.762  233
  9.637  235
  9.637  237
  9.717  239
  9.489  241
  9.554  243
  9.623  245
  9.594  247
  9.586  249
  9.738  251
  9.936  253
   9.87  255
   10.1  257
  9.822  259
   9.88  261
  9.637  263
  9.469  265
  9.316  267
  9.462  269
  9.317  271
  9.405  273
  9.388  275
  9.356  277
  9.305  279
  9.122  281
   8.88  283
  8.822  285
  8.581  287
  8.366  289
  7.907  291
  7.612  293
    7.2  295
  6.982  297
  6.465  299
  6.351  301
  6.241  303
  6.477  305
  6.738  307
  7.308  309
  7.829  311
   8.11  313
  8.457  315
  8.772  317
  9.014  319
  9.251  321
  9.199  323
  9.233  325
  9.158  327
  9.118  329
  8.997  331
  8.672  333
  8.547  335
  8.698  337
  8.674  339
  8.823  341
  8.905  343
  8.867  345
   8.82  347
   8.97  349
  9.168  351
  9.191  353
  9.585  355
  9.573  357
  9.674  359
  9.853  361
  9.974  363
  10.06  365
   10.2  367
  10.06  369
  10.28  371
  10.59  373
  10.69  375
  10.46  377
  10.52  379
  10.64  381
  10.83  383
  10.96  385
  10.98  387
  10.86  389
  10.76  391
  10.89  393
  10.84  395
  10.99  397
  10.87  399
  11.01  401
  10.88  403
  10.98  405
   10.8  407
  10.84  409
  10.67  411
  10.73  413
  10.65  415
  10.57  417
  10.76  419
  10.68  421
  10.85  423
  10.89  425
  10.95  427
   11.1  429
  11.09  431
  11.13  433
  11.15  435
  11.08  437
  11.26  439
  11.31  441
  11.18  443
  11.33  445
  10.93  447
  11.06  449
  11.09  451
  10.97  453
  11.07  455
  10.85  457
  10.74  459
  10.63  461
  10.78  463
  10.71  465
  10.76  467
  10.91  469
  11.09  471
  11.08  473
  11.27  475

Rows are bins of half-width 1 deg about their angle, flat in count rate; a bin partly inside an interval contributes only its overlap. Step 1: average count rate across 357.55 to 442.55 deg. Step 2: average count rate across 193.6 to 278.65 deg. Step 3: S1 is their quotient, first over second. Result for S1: 1.13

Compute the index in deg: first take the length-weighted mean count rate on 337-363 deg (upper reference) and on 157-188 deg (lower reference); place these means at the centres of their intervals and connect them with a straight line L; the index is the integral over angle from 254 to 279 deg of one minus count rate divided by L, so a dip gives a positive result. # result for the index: -0.6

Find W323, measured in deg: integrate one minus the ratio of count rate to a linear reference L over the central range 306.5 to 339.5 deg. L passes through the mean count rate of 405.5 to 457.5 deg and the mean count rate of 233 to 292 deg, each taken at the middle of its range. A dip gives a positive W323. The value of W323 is 4.5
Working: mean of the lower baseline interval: 9.4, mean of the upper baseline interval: 11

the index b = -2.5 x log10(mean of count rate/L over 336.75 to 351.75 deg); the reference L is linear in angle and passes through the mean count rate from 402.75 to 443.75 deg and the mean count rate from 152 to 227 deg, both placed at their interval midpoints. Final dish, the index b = 0.18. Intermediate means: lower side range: 9.47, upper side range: 10.9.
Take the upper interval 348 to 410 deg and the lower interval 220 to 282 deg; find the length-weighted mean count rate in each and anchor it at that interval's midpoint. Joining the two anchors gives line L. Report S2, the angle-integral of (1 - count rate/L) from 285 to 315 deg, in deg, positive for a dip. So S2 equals 7.6 deg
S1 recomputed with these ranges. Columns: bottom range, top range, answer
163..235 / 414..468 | 1.16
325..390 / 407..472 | 1.13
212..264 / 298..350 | 0.86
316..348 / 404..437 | 1.22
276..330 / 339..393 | 1.22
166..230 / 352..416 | 1.11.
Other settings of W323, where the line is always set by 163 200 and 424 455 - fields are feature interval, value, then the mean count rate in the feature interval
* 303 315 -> 3.49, 7.3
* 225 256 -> 0.71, 9.64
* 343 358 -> 1.99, 9.15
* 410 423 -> 0.32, 10.7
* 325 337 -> 1.75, 8.91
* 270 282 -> 0.92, 9.32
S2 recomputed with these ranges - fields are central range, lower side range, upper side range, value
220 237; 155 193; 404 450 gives 0.5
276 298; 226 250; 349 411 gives 3.3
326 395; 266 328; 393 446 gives -0.6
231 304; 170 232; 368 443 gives 6.5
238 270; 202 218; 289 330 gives -3.7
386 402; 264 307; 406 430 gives -0.9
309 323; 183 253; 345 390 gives 1.9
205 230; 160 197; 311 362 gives 0.0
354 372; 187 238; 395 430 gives 1.0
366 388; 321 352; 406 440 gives -1.6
